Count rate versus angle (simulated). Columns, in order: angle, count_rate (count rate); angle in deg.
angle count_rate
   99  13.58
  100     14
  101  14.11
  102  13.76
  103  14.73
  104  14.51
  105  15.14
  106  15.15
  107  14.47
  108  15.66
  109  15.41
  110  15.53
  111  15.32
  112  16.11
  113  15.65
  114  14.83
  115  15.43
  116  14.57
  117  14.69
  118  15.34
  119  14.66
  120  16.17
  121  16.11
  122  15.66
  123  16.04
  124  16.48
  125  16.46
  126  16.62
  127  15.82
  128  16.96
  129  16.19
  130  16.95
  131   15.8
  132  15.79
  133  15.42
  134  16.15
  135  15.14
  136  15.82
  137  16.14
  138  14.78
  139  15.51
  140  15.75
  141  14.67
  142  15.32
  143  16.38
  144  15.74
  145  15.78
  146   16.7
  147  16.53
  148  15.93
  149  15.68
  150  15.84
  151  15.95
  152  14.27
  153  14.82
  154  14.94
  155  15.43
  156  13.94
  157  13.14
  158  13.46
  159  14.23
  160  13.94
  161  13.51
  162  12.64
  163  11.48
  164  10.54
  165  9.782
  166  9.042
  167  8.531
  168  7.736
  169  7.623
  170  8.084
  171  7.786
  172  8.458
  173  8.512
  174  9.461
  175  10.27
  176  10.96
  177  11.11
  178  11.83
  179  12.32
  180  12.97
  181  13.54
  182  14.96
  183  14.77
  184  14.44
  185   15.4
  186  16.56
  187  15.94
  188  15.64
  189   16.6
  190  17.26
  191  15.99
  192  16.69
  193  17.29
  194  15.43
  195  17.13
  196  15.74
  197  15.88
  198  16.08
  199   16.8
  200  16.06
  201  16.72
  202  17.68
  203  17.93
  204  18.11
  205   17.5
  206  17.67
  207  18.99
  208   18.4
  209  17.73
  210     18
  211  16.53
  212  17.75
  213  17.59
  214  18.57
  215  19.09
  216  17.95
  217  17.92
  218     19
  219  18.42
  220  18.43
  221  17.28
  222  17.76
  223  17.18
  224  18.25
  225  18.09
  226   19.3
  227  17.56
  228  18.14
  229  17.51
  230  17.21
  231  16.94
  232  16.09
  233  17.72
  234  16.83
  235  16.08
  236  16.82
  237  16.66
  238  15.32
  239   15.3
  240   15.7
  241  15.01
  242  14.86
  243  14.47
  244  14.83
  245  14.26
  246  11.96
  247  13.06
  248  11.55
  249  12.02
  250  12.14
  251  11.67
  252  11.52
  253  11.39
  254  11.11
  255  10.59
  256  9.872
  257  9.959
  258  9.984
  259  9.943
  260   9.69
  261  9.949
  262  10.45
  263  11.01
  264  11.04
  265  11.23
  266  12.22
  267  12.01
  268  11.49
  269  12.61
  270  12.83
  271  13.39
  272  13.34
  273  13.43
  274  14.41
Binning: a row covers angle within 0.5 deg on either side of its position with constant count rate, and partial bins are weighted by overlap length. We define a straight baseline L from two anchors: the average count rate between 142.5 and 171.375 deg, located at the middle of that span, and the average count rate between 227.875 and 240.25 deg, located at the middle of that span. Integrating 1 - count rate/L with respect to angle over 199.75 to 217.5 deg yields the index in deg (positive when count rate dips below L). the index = -2.7 deg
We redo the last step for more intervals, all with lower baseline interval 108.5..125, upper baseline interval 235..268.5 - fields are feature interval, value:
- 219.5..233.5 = -5.0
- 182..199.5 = -2.8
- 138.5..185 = 5.1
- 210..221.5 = -4.1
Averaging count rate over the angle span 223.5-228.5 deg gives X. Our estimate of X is 18.3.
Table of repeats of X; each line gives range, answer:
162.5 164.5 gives 11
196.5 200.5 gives 16.2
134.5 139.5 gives 15.5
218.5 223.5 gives 17.8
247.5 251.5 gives 11.8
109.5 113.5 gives 15.7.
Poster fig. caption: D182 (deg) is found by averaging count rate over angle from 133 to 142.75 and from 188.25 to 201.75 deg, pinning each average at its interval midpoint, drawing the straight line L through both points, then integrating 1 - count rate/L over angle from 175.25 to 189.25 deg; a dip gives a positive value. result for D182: 1.97 deg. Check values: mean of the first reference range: 15.5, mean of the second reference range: 16.4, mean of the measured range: 14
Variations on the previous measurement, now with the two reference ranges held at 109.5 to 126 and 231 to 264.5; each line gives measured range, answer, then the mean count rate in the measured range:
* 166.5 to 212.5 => -1.18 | 14.5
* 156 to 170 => 3.36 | 11.2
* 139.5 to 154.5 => -0.59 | 15.6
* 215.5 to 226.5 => -3.70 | 18.1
